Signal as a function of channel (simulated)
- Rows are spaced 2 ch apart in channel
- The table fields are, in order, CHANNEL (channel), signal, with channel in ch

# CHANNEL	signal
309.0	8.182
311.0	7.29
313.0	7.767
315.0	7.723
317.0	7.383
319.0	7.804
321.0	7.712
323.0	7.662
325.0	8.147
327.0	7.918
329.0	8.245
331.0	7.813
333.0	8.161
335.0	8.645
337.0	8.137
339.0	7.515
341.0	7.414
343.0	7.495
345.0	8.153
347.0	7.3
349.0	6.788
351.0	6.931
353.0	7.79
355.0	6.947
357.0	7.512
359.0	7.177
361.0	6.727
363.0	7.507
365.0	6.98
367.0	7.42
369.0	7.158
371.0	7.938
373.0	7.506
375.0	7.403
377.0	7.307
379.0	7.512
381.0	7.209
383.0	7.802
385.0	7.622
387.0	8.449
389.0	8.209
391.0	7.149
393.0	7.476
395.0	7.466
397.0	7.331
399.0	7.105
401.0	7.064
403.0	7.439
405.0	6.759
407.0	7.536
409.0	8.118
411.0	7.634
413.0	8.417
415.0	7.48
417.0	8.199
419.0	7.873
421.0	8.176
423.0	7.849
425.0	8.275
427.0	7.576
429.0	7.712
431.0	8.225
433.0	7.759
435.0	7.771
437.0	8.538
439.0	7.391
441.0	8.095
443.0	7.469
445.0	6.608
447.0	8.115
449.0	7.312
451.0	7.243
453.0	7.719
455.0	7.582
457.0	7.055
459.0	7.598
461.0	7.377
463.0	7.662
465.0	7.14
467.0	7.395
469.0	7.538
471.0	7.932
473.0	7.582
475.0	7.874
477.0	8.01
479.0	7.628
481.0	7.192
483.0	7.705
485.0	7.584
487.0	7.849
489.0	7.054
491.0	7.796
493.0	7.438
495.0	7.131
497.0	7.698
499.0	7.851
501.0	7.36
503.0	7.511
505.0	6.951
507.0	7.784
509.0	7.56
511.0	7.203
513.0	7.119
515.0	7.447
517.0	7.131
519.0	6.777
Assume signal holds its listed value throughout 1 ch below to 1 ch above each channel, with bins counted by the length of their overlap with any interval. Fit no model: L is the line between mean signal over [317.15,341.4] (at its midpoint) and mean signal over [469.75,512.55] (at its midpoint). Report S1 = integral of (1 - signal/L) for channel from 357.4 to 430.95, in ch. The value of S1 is 1.8 ch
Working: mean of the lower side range 7.92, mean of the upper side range 7.55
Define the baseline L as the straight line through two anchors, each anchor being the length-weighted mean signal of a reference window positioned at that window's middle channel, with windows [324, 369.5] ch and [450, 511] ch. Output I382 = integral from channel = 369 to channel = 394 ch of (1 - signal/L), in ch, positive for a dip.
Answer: -0.2 ch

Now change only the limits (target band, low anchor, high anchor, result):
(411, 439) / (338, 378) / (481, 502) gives -1.9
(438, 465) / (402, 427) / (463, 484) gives 0.7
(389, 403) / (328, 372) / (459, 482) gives 0.4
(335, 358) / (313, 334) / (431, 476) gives 0.9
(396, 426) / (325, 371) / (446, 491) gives -0.5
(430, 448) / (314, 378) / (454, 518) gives -0.6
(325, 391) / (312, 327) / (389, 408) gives -0.4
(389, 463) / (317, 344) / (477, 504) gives 0.4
